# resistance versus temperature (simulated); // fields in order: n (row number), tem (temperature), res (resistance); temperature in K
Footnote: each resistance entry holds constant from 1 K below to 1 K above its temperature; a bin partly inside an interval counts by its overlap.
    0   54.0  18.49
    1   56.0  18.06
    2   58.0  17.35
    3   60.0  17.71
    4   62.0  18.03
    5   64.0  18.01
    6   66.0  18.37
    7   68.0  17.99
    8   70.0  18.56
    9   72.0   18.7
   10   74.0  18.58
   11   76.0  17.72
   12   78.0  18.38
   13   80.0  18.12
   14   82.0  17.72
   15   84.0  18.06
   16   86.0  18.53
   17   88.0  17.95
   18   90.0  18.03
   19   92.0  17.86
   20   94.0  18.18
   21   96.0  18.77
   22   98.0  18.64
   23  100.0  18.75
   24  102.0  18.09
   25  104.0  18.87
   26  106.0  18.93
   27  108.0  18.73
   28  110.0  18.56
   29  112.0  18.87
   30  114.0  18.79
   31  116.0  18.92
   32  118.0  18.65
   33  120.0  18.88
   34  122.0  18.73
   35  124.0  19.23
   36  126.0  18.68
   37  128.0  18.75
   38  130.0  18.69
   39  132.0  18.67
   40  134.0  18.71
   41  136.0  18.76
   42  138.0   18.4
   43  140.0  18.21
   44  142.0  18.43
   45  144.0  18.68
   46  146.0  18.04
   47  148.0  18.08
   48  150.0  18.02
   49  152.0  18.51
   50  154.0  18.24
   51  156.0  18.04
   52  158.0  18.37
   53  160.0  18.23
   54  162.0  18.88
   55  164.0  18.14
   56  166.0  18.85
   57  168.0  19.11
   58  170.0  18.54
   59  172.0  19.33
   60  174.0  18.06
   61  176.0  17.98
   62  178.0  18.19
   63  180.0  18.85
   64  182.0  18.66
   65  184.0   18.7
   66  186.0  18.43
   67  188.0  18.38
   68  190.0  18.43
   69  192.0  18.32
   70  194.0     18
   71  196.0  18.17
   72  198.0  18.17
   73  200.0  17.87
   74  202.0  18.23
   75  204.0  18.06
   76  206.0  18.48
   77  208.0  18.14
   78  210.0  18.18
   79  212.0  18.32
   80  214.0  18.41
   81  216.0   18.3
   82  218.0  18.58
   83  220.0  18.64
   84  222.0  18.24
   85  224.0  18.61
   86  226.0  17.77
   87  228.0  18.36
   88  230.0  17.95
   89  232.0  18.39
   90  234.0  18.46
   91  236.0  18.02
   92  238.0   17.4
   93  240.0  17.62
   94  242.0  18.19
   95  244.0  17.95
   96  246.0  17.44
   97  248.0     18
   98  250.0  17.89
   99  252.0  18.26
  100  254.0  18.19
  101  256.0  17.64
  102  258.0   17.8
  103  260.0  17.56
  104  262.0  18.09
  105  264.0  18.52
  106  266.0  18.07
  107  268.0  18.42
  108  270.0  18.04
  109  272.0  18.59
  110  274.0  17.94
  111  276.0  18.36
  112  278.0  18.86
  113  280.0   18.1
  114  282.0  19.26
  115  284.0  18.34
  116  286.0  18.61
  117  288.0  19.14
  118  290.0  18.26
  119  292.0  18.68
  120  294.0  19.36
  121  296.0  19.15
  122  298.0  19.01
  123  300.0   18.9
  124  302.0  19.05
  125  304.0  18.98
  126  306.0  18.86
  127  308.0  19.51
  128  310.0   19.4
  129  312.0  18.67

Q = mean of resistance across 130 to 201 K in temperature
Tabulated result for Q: 18.4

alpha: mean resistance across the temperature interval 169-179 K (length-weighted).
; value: 18.4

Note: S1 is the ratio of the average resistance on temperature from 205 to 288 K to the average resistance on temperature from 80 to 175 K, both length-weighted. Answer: 0.98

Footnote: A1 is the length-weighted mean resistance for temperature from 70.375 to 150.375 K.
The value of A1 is 18.5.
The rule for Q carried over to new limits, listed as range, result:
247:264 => 18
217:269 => 18.1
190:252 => 18.1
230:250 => 17.9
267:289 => 18.5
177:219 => 18.3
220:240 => 18.1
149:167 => 18.4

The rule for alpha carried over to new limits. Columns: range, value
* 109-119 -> 18.8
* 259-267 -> 18.1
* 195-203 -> 18.1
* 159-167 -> 18.5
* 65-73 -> 18.4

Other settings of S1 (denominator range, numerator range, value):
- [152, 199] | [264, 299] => 1.01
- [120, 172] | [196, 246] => 0.98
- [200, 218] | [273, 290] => 1.02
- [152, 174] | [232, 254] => 0.97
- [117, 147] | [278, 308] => 1.01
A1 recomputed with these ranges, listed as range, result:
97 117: 18.7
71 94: 18.2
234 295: 18.2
